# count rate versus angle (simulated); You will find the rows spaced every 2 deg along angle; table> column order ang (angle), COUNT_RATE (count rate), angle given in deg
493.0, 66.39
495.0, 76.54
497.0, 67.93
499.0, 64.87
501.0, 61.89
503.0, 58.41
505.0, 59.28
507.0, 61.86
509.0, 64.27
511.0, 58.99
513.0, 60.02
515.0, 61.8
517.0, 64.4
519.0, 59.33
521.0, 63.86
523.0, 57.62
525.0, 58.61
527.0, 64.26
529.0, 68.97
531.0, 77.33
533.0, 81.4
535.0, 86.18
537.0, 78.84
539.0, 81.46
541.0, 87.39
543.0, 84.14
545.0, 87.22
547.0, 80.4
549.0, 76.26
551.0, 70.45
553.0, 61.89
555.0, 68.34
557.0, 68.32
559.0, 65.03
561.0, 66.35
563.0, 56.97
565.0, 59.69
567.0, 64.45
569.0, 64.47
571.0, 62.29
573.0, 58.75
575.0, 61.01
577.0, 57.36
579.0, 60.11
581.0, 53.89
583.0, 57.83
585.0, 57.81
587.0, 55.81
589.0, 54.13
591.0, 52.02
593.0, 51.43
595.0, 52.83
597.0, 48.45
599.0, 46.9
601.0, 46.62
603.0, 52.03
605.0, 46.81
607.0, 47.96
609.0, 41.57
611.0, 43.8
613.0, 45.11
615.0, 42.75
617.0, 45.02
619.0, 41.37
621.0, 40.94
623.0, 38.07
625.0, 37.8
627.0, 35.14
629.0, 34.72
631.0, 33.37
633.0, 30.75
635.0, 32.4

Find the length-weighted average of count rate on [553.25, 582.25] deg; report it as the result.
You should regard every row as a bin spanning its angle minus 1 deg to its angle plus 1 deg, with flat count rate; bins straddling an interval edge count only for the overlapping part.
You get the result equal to 61.9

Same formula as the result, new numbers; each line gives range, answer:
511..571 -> 69.5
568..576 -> 61.6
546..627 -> 54.8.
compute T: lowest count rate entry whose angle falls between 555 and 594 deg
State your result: 51.43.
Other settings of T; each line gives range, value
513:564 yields 56.97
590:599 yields 46.9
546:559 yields 61.89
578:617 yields 41.57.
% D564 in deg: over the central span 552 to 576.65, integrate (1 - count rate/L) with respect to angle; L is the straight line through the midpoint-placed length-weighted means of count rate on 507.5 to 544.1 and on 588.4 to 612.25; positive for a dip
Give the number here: -1.7 deg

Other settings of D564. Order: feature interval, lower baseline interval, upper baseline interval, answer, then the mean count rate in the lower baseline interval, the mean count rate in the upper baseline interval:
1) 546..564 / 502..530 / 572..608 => -3.4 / 61.5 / 53.4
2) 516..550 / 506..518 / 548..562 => -4.7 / 61.9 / 68.1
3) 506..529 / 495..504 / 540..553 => 2.8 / 64.7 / 79.5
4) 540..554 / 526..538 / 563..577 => -1.6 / 76.2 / 61.1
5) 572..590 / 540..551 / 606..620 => 1.3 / 81.9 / 43.9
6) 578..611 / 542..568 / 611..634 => 0.2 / 70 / 38.9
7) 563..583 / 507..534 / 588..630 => -2.6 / 64.6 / 45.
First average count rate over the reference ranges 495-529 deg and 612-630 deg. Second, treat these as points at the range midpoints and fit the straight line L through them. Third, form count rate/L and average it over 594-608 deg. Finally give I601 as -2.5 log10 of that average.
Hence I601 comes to -0.11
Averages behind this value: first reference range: 62.4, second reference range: 40.1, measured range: 48.8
